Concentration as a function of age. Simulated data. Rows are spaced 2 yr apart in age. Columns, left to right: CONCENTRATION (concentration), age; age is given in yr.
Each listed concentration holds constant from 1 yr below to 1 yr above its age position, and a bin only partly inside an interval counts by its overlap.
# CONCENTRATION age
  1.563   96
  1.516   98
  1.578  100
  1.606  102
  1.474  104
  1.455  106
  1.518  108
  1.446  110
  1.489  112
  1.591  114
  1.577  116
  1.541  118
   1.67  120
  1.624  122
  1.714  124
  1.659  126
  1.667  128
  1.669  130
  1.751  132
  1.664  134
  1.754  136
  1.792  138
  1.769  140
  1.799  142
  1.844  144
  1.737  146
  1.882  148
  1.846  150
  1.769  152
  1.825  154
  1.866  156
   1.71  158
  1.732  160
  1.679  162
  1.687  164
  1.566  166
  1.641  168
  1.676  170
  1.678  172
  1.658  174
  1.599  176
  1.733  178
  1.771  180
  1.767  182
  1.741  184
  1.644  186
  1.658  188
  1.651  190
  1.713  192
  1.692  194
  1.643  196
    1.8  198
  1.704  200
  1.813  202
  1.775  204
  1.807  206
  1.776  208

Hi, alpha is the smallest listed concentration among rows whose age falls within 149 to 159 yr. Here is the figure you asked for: 1.71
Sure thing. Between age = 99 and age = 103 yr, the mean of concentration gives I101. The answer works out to 1.59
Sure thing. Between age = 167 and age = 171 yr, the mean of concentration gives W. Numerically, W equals 1.66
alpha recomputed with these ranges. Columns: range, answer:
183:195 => 1.644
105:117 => 1.446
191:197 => 1.643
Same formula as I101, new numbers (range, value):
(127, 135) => 1.69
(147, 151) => 1.86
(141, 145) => 1.82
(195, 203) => 1.74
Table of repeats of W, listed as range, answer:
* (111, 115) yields 1.54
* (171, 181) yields 1.69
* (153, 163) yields 1.76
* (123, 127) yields 1.69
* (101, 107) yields 1.51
